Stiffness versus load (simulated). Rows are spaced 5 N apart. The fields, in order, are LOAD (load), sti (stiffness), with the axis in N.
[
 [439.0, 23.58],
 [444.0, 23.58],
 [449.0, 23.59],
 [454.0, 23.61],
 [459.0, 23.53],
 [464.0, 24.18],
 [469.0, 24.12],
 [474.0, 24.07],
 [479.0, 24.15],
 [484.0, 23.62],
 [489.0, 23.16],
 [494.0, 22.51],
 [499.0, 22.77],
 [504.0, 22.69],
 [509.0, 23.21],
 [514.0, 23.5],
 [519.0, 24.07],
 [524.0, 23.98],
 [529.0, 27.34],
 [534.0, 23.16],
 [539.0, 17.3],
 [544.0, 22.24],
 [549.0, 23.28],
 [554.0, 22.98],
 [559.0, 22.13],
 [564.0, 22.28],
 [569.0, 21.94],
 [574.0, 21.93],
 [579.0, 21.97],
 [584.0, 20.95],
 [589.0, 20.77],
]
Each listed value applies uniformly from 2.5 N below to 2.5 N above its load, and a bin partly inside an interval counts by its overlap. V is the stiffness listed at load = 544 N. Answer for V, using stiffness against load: 22.24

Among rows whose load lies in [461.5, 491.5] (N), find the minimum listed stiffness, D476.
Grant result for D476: 23.16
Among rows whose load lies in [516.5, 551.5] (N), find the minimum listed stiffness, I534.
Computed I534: 17.3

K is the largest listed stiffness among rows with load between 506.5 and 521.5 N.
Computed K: 24.07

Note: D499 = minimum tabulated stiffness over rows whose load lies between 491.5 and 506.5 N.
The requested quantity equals 22.51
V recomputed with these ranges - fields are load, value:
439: 23.58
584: 20.95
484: 23.62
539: 17.3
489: 23.16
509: 23.21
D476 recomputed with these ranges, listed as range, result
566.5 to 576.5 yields 21.93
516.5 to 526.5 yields 23.98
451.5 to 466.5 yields 23.53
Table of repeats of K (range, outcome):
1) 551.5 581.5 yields 22.98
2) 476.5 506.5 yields 24.15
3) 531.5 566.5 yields 23.28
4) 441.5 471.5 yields 24.18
